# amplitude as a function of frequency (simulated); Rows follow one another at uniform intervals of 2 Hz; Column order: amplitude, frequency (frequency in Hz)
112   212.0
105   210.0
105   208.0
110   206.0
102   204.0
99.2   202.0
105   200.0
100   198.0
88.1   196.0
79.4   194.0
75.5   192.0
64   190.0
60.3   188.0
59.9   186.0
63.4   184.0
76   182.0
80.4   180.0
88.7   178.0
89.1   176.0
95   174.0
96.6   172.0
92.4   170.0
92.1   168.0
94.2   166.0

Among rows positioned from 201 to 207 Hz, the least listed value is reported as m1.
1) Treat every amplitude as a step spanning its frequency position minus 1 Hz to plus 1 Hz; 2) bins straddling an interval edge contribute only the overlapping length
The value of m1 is 99.2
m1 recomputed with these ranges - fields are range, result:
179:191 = 59.9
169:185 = 63.4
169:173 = 92.4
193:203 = 79.4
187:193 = 60.3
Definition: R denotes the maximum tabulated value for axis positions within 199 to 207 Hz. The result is 110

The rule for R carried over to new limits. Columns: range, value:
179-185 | 80.4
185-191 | 64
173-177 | 95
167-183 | 96.6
